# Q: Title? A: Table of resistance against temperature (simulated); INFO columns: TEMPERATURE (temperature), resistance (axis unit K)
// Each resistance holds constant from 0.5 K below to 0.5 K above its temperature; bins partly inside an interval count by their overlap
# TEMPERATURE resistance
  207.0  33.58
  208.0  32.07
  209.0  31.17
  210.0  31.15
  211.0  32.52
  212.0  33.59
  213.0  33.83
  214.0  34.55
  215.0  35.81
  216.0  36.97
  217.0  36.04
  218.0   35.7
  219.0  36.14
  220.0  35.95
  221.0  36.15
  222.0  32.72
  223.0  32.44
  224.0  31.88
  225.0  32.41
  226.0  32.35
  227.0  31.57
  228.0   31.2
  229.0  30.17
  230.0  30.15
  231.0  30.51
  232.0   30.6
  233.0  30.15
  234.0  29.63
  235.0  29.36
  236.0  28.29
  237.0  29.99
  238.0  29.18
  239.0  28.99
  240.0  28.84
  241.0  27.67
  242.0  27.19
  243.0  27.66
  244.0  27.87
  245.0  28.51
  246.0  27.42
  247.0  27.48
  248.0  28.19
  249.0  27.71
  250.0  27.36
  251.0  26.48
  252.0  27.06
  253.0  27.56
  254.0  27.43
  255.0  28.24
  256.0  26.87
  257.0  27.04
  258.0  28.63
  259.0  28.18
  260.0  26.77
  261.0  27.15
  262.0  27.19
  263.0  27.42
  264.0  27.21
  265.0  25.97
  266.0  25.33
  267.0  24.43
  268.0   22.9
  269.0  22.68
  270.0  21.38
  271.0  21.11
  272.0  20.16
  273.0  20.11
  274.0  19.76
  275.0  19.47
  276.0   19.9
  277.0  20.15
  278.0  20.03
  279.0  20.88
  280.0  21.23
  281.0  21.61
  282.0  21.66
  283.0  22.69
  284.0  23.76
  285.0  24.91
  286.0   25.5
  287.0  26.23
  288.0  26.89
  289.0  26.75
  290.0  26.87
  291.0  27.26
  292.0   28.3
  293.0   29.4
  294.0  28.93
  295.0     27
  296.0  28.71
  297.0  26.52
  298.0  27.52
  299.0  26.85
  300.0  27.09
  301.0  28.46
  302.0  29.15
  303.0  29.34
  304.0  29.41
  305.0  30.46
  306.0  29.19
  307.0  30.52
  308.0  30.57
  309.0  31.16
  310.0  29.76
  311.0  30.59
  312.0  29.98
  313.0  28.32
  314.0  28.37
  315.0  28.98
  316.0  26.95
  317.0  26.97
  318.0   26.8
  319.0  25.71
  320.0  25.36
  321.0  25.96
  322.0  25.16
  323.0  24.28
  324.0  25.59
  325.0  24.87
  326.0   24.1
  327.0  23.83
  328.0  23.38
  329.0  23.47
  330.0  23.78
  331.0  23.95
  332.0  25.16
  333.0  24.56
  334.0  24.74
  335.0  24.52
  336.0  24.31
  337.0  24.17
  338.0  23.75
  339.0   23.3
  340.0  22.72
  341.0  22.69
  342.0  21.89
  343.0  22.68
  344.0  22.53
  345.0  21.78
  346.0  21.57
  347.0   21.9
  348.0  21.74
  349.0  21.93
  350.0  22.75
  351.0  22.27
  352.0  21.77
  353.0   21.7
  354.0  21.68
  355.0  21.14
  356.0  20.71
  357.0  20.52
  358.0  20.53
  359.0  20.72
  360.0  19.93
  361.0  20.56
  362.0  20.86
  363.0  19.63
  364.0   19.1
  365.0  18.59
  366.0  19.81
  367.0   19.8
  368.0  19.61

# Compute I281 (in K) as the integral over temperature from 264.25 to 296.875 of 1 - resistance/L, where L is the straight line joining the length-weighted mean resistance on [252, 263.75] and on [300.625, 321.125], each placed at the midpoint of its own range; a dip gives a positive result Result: 4.8 K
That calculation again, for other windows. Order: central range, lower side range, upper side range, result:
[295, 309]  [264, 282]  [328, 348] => -3.9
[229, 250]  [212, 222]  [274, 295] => 1.9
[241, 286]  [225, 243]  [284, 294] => 5.4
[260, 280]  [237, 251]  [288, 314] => 3.9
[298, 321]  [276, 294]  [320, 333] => -3.9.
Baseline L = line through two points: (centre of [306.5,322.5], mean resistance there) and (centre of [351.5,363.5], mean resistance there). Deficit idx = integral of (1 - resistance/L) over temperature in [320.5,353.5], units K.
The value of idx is 1.2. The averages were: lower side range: 28.2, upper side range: 20.8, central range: 23.4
